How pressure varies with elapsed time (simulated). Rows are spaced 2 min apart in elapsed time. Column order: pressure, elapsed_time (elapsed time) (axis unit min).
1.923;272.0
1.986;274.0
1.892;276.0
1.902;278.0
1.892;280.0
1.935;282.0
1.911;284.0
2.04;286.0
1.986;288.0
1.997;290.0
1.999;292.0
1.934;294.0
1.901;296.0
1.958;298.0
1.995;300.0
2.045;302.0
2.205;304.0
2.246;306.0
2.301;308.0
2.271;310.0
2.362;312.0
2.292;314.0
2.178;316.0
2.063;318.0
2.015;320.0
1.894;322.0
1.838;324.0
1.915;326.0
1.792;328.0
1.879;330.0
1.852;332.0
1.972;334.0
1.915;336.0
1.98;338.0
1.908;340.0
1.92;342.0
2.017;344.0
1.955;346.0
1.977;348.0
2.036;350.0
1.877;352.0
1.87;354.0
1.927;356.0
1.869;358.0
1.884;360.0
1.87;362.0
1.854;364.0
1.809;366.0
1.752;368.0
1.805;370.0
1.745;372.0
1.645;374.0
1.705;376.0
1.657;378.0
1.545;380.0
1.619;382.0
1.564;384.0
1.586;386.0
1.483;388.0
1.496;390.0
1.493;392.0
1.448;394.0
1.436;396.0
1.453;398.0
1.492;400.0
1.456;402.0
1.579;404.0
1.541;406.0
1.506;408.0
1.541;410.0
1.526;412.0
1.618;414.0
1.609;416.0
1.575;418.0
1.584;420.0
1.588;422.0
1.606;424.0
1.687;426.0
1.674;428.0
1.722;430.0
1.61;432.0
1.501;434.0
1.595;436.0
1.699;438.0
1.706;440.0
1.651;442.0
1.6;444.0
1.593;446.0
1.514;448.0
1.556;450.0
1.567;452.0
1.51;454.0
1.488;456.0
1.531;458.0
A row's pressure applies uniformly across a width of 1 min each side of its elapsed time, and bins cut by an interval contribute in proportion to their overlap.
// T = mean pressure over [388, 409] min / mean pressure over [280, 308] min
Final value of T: 0.74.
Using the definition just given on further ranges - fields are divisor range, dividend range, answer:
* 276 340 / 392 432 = 0.78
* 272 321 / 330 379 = 0.91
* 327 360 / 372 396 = 0.82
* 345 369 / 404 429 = 0.84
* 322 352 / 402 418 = 0.81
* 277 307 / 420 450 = 0.81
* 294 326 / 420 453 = 0.77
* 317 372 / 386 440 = 0.82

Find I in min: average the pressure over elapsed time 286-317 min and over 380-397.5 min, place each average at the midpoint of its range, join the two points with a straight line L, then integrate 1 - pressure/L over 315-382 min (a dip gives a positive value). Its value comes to -3.2 min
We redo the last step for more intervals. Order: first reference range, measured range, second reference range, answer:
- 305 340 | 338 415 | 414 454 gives 5.7 min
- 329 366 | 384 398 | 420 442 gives 2.2 min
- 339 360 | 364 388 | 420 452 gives 2.1 min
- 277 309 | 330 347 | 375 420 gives -1.2 min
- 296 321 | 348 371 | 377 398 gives -1.6 min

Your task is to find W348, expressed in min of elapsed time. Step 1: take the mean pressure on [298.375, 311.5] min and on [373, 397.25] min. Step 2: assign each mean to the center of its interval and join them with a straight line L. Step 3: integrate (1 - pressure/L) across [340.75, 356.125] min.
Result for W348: -0.9 min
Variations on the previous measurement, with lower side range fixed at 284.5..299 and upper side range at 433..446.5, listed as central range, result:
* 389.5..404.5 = 2.1 min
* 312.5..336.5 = -1.0 min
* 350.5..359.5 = -0.4 min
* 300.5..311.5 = -1.6 min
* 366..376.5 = 0.3 min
